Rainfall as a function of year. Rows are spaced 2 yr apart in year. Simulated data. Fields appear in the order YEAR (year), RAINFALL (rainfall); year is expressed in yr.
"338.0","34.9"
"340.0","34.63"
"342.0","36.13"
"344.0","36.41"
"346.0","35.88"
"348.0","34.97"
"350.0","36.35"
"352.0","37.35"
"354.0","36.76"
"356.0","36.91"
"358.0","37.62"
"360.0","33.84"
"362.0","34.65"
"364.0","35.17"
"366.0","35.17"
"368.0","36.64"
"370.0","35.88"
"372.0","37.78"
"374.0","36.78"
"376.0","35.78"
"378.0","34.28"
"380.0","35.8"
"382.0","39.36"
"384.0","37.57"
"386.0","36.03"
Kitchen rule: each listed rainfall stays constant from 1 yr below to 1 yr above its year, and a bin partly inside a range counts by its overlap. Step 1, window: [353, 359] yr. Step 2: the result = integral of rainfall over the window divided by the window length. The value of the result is 37.1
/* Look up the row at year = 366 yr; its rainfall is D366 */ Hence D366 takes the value 35.17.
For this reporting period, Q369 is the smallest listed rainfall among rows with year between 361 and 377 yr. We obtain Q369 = 34.65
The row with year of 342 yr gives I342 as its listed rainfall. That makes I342 36.13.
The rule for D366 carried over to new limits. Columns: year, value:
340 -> 34.63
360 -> 33.84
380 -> 35.8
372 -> 37.78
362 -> 34.65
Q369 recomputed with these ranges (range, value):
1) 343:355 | 34.97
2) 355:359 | 36.91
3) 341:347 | 35.88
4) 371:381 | 34.28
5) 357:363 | 33.84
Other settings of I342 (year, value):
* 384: 37.57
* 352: 37.35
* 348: 34.97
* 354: 36.76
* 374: 36.78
